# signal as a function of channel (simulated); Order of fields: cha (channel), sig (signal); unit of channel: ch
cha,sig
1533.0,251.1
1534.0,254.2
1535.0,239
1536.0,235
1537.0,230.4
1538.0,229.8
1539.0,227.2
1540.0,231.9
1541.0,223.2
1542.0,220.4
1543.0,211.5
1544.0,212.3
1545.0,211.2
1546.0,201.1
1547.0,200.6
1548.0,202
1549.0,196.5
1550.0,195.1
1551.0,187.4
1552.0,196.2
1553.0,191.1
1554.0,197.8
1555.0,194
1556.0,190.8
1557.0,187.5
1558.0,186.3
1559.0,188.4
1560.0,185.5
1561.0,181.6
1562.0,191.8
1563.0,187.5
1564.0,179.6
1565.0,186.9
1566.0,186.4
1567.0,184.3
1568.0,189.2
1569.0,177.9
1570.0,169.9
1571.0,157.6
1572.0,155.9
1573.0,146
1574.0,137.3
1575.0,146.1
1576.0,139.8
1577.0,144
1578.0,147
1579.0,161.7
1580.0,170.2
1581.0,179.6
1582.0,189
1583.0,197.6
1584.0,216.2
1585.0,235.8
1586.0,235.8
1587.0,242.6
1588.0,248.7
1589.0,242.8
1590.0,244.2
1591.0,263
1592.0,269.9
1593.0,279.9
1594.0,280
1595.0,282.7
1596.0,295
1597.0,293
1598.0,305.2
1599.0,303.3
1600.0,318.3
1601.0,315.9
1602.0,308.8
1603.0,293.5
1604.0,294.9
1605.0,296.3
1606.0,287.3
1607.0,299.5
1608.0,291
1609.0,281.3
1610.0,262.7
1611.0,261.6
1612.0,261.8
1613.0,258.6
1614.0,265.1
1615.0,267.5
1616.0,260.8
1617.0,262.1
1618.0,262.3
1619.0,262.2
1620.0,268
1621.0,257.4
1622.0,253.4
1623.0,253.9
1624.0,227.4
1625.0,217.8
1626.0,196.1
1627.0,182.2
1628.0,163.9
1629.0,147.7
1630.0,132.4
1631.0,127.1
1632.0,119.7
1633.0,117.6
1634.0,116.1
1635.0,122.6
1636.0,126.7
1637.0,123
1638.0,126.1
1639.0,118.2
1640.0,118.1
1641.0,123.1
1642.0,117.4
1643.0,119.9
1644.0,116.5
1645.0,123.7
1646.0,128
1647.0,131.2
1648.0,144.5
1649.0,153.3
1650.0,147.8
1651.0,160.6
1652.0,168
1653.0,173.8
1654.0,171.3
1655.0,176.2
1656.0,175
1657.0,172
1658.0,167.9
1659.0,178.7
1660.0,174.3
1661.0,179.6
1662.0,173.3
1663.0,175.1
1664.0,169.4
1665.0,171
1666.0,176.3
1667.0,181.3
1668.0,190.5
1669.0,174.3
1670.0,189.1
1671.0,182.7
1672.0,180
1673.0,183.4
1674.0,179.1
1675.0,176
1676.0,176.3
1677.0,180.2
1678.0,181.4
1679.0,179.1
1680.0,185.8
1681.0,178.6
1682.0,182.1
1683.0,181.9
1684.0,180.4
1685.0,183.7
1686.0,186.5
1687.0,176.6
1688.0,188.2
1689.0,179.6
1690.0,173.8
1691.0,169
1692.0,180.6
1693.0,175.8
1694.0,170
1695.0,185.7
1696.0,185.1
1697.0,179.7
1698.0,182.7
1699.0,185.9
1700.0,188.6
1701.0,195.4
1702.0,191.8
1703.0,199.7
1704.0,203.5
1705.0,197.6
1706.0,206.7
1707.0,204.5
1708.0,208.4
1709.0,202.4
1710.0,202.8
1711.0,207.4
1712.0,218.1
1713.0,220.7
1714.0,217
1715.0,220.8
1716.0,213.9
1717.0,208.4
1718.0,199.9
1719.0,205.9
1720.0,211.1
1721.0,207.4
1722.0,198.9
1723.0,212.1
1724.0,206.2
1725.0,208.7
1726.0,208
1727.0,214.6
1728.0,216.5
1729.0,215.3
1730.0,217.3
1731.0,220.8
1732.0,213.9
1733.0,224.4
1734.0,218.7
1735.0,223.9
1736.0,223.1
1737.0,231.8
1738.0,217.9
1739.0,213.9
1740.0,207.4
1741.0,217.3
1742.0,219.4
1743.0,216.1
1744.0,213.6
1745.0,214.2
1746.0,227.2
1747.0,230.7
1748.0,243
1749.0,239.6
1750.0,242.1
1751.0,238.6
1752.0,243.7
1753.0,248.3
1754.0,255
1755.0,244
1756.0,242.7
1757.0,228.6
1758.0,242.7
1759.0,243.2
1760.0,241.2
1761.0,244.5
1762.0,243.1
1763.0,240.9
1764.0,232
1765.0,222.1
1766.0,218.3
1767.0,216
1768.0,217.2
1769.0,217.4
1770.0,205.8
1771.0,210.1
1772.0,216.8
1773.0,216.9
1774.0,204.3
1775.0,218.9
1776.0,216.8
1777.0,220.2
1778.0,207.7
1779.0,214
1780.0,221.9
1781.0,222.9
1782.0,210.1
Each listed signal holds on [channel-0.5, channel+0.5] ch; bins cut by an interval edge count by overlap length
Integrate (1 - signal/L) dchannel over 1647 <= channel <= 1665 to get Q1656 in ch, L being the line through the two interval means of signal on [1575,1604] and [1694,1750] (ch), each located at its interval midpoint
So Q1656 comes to 4.7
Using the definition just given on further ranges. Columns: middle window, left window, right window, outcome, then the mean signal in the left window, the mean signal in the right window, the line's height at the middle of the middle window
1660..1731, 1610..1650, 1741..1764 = 6.25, 181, 236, 210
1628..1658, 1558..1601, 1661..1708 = 8.55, 211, 183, 194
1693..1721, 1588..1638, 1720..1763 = 3.58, 240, 226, 230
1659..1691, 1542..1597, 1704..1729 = 4.22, 201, 209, 207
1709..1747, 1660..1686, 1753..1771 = -0.42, 180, 232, 212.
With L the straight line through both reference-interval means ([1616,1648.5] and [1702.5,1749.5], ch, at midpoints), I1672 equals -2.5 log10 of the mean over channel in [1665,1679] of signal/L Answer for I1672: 0.040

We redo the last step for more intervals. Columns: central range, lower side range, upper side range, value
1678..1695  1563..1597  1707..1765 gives 0.202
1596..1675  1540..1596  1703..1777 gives 0.039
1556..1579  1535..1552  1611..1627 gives 0.297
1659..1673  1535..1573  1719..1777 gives 0.188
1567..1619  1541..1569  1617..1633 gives -0.193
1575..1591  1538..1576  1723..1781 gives -0.031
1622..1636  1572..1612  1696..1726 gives 0.363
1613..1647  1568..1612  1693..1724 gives 0.261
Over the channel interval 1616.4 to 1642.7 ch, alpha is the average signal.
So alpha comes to 175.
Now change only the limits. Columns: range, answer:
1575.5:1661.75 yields 208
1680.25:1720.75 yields 194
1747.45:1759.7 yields 243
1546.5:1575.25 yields 182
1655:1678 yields 178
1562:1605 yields 222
